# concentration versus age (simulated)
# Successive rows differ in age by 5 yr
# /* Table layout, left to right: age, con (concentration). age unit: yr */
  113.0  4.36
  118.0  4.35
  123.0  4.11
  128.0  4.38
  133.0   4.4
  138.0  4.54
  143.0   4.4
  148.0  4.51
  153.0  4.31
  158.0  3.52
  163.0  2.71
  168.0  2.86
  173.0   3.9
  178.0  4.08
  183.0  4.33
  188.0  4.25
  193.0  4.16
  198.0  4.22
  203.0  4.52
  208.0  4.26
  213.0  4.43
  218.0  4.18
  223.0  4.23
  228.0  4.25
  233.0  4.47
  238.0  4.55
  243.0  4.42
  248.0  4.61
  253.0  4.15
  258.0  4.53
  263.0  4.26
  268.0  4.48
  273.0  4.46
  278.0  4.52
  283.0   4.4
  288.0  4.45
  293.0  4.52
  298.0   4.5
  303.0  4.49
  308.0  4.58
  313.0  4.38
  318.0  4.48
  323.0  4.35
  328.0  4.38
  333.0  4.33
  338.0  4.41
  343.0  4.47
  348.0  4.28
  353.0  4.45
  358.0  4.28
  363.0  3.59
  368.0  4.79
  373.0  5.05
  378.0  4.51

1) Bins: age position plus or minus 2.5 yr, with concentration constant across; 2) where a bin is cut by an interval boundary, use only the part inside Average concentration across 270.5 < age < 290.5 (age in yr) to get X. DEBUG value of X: 4.46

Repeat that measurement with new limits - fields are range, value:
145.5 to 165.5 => 3.76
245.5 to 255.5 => 4.38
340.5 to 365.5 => 4.21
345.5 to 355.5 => 4.37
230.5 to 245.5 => 4.48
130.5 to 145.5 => 4.45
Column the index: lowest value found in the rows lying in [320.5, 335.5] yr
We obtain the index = 4.33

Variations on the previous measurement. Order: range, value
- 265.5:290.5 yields 4.4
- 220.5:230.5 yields 4.23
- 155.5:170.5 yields 2.71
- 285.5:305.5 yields 4.45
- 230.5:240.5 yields 4.47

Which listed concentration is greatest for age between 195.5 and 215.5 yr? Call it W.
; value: 4.52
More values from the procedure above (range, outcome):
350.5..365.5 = 4.45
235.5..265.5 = 4.61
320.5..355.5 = 4.47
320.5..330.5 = 4.38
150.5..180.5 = 4.31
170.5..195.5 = 4.33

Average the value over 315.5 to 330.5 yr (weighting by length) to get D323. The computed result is 4.4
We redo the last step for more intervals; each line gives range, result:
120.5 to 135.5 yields 4.3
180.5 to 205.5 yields 4.3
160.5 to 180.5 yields 3.39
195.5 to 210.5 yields 4.33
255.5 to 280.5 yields 4.45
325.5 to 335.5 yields 4.35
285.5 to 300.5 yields 4.49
